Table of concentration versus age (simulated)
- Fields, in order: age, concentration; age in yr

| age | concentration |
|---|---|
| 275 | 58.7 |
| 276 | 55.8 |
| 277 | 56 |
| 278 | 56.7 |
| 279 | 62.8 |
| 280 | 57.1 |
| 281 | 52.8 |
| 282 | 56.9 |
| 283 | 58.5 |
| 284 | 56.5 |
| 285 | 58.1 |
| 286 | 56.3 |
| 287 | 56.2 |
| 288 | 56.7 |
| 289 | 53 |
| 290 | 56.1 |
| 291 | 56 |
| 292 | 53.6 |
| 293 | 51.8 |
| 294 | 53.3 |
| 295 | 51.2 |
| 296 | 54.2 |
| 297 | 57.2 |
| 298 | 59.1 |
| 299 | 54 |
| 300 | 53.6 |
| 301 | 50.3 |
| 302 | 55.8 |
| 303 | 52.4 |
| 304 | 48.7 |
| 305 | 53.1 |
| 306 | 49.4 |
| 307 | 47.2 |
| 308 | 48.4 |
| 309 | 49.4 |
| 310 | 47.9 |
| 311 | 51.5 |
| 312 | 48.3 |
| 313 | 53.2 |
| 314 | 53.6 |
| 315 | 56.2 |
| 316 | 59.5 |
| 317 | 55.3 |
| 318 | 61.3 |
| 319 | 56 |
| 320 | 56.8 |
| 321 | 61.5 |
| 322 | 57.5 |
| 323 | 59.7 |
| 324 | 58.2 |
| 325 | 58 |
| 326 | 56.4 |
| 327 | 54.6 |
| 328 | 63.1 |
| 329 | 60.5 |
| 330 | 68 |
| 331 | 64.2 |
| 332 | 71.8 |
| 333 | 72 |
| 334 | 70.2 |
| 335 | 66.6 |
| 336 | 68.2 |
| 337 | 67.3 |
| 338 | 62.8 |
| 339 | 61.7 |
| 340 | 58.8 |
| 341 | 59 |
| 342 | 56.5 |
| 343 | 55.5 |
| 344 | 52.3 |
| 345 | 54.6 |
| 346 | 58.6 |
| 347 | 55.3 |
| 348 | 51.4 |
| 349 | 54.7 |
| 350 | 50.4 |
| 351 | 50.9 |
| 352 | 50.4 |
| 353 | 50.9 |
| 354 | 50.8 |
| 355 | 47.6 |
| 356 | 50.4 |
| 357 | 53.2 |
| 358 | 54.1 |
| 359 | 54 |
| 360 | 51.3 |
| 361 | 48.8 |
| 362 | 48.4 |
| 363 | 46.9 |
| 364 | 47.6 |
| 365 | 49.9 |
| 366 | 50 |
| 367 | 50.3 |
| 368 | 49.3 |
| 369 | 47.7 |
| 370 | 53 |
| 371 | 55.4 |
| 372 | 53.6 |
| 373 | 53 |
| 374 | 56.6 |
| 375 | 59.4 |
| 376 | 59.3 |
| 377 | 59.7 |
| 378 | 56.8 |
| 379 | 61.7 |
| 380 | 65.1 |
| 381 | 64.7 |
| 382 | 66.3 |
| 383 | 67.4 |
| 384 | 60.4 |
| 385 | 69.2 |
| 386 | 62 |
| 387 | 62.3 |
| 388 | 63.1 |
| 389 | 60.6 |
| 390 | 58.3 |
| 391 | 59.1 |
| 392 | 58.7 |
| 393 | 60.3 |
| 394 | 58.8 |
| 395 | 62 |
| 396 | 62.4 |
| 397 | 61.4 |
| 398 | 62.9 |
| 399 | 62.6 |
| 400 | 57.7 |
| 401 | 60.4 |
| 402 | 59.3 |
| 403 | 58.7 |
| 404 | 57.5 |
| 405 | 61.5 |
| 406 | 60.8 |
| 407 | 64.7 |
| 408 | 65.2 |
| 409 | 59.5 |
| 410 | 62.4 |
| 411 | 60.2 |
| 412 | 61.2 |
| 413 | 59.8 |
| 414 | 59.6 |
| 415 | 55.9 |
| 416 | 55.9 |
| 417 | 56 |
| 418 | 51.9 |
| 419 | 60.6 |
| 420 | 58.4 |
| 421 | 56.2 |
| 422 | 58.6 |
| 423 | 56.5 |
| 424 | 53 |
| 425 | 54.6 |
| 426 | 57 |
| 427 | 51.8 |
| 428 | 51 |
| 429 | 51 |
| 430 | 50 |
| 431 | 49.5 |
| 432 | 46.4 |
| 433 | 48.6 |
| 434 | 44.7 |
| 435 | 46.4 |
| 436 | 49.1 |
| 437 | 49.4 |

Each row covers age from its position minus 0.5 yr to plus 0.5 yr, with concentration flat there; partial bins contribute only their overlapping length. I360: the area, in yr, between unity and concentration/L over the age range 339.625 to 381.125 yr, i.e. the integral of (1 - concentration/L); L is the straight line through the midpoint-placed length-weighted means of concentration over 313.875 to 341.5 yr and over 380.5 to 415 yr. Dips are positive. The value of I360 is 5.3 yr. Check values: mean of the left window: 61.5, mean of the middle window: 53.6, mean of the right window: 61.4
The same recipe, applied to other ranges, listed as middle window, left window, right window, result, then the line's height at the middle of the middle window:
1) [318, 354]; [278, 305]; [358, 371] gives -4.89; 52.1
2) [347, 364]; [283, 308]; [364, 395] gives 1.82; 57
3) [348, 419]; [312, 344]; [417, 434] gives -1.17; 56.4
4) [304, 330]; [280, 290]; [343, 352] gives -0.21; 54.8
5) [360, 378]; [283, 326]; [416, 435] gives 0.44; 53.7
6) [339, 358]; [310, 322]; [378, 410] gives 1.44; 58.1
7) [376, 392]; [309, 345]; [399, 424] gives -0.84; 59.1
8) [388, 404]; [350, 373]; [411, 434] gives -2.21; 52.9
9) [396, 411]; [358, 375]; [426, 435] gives -3.24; 50.2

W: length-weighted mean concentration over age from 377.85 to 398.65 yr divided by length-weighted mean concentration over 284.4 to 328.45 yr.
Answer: 1.14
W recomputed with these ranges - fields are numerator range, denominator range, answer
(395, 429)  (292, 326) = 1.08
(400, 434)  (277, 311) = 1.05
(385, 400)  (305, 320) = 1.16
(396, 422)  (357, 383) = 1.09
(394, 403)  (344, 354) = 1.15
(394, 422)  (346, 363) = 1.16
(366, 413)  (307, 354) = 1.04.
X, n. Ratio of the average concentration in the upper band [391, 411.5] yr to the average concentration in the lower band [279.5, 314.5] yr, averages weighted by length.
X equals 1.14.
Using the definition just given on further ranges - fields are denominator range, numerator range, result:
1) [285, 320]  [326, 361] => 1.08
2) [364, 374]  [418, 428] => 1.09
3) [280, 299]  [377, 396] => 1.12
